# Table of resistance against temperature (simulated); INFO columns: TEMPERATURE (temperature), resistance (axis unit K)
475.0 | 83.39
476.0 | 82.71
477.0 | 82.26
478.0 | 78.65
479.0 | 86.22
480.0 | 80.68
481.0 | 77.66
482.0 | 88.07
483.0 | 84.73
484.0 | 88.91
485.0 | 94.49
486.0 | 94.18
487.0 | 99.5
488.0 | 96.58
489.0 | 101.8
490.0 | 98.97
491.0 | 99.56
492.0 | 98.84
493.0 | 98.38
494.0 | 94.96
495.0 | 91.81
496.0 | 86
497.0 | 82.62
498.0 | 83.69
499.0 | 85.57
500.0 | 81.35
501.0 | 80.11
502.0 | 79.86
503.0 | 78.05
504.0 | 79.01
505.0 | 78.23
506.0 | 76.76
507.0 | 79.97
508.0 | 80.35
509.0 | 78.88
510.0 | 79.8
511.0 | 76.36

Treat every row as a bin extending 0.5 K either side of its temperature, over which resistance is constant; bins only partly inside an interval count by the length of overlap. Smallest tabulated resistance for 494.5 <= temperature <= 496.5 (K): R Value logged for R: 86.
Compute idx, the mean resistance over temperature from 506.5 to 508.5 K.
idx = 80.2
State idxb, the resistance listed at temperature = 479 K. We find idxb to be 86.22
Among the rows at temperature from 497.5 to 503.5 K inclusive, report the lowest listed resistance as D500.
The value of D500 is 78.05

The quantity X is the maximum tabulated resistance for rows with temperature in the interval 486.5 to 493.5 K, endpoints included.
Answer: 101.8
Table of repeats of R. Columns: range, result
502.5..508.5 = 76.76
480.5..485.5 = 77.66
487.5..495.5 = 91.81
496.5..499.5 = 82.62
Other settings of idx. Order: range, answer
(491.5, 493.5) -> 98.6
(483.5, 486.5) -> 92.5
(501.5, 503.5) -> 79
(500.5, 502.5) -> 80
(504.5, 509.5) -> 78.8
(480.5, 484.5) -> 84.8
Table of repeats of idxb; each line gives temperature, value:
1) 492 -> 98.84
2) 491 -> 99.56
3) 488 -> 96.58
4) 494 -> 94.96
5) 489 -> 101.8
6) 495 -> 91.81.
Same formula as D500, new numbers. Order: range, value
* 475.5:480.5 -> 78.65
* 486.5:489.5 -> 96.58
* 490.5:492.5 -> 98.84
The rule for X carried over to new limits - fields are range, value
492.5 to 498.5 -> 98.38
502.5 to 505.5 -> 79.01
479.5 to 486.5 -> 94.49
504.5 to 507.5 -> 79.97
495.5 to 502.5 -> 86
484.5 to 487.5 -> 99.5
